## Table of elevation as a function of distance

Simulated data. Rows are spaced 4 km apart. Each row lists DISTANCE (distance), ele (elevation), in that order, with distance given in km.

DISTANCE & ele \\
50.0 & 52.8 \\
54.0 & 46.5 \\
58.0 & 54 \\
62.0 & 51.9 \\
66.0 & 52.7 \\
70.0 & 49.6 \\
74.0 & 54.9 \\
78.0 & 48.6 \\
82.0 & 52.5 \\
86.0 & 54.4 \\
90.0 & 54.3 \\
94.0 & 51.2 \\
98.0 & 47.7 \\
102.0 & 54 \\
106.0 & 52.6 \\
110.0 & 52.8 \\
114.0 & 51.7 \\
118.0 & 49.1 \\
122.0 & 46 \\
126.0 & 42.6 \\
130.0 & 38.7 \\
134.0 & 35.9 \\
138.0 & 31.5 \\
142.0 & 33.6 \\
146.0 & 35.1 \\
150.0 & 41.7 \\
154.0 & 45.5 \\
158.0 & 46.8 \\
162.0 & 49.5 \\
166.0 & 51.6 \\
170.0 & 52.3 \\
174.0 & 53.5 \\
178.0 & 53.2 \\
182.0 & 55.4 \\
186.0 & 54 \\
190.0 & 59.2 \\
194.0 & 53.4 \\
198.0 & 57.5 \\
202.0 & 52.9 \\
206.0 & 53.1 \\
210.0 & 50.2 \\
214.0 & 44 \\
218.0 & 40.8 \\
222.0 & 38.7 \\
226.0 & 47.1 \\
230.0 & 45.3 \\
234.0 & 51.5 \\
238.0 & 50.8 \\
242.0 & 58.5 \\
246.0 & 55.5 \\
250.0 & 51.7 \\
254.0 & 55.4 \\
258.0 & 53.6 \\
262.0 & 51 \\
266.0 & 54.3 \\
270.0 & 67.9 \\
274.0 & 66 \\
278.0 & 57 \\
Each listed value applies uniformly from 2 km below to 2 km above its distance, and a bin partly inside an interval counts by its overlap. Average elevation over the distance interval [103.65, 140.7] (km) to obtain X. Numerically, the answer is 44.4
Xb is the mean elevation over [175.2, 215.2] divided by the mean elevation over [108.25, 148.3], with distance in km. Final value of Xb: 1.28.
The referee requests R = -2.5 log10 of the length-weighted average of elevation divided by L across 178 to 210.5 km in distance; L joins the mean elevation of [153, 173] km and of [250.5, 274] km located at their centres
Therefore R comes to -0.06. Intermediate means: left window 49.5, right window 57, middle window 54.6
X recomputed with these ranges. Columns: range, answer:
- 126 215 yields 47.6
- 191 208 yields 54.5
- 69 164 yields 46.6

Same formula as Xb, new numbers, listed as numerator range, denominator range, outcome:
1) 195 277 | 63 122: 1.01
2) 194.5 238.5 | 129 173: 1.14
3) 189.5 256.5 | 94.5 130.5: 1.04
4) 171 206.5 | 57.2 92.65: 1.04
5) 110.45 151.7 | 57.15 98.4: 0.79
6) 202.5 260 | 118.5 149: 1.30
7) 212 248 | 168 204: 0.88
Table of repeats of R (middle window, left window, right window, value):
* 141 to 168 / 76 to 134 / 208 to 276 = 0.15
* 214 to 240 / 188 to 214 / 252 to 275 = 0.21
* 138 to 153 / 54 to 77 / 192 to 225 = 0.34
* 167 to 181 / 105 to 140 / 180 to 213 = -0.04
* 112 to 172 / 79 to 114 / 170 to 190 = 0.22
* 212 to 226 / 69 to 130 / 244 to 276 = 0.30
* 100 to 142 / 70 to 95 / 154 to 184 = 0.16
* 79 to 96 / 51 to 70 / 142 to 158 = -0.10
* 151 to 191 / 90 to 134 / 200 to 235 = -0.09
